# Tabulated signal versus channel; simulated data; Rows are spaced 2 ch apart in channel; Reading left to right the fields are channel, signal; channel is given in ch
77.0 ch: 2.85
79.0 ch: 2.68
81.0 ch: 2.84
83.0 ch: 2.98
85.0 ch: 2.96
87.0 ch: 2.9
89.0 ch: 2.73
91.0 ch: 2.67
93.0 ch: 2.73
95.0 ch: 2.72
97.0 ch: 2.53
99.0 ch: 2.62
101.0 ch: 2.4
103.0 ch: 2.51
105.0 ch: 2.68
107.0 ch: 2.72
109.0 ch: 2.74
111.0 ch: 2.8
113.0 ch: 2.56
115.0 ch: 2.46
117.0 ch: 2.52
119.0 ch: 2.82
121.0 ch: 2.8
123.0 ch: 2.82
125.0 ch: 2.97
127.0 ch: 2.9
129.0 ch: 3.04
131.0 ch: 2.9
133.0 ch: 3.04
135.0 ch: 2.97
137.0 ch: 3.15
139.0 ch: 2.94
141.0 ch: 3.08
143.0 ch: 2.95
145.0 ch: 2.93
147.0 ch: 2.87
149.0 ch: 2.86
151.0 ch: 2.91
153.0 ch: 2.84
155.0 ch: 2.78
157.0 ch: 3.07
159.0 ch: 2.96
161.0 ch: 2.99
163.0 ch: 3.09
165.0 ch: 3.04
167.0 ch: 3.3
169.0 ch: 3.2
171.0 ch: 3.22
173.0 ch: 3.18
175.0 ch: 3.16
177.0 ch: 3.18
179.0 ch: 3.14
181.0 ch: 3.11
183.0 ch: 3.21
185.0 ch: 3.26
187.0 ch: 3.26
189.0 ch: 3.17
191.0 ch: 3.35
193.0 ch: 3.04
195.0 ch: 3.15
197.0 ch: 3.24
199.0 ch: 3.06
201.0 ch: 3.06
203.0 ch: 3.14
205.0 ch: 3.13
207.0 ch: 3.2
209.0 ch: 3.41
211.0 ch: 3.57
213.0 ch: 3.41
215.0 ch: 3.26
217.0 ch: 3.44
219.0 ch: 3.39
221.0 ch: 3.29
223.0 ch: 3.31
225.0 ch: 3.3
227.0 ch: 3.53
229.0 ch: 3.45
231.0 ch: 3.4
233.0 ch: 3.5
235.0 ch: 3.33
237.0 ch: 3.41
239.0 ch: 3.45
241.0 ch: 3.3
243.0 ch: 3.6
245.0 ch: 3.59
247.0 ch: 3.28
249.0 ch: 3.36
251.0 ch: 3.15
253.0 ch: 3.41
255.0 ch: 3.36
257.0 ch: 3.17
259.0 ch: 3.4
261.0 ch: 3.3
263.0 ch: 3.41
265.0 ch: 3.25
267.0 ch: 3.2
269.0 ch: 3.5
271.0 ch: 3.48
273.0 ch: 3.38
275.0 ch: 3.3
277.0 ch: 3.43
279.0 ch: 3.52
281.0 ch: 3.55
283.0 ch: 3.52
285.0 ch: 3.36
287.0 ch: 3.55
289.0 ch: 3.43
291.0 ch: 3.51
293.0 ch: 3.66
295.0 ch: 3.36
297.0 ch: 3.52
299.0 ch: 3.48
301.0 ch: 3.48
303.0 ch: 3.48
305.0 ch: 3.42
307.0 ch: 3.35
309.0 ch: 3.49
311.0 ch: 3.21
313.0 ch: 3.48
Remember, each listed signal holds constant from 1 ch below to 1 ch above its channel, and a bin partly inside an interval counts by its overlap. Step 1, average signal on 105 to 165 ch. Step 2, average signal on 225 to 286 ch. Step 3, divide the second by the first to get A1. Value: 1.18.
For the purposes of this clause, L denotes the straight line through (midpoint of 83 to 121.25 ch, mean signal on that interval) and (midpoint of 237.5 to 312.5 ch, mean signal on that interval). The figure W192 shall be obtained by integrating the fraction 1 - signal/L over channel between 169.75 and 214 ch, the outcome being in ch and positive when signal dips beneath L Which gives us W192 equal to -2.2 ch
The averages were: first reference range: 2.68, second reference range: 3.41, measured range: 3.21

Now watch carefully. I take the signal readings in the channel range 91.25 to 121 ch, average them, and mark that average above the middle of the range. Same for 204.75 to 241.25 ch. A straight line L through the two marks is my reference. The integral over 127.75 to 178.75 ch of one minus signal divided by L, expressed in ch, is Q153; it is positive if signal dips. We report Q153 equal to -1.6 ch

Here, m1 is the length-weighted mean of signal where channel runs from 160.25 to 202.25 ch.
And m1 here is 3.16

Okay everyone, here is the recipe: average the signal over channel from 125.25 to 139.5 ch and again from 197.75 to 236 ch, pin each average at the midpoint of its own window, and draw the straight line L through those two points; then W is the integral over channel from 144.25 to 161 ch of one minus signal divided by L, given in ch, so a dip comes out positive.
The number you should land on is 0.9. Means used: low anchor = 2.99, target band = 2.91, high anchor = 3.32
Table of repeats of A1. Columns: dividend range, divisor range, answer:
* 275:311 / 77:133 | 1.26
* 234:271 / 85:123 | 1.26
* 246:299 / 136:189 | 1.11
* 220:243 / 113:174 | 1.15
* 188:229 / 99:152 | 1.16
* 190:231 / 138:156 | 1.13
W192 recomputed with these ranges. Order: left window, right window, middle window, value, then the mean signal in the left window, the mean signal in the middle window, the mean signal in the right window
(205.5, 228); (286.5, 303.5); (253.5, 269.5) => 0.6 ch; 3.37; 3.32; 3.5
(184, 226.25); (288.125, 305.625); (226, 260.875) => -0.4 ch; 3.26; 3.39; 3.48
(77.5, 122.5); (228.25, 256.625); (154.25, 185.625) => -0.8 ch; 2.7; 3.12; 3.39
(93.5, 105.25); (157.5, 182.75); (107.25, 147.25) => -0.9 ch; 2.58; 2.86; 3.13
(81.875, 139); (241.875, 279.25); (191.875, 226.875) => -1.1 ch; 2.78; 3.27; 3.37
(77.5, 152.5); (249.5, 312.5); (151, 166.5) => -0.1 ch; 2.8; 2.97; 3.41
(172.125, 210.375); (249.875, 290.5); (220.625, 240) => -0.7 ch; 3.19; 3.4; 3.38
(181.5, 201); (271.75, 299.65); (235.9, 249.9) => -0.4 ch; 3.18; 3.43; 3.47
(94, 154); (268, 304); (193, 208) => -0.1 ch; 2.8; 3.13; 3.47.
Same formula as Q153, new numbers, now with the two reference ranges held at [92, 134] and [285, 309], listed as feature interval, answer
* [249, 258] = 0.04 ch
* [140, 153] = -0.29 ch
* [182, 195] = -0.76 ch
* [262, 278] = -0.03 ch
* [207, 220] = -1.09 ch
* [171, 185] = -0.86 ch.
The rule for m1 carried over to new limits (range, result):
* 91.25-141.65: 2.77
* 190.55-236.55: 3.3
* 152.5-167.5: 3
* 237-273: 3.37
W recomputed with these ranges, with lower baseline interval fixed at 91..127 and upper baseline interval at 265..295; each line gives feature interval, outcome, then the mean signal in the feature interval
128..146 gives -1.3 ch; 3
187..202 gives -0.5 ch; 3.16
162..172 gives -0.8 ch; 3.17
